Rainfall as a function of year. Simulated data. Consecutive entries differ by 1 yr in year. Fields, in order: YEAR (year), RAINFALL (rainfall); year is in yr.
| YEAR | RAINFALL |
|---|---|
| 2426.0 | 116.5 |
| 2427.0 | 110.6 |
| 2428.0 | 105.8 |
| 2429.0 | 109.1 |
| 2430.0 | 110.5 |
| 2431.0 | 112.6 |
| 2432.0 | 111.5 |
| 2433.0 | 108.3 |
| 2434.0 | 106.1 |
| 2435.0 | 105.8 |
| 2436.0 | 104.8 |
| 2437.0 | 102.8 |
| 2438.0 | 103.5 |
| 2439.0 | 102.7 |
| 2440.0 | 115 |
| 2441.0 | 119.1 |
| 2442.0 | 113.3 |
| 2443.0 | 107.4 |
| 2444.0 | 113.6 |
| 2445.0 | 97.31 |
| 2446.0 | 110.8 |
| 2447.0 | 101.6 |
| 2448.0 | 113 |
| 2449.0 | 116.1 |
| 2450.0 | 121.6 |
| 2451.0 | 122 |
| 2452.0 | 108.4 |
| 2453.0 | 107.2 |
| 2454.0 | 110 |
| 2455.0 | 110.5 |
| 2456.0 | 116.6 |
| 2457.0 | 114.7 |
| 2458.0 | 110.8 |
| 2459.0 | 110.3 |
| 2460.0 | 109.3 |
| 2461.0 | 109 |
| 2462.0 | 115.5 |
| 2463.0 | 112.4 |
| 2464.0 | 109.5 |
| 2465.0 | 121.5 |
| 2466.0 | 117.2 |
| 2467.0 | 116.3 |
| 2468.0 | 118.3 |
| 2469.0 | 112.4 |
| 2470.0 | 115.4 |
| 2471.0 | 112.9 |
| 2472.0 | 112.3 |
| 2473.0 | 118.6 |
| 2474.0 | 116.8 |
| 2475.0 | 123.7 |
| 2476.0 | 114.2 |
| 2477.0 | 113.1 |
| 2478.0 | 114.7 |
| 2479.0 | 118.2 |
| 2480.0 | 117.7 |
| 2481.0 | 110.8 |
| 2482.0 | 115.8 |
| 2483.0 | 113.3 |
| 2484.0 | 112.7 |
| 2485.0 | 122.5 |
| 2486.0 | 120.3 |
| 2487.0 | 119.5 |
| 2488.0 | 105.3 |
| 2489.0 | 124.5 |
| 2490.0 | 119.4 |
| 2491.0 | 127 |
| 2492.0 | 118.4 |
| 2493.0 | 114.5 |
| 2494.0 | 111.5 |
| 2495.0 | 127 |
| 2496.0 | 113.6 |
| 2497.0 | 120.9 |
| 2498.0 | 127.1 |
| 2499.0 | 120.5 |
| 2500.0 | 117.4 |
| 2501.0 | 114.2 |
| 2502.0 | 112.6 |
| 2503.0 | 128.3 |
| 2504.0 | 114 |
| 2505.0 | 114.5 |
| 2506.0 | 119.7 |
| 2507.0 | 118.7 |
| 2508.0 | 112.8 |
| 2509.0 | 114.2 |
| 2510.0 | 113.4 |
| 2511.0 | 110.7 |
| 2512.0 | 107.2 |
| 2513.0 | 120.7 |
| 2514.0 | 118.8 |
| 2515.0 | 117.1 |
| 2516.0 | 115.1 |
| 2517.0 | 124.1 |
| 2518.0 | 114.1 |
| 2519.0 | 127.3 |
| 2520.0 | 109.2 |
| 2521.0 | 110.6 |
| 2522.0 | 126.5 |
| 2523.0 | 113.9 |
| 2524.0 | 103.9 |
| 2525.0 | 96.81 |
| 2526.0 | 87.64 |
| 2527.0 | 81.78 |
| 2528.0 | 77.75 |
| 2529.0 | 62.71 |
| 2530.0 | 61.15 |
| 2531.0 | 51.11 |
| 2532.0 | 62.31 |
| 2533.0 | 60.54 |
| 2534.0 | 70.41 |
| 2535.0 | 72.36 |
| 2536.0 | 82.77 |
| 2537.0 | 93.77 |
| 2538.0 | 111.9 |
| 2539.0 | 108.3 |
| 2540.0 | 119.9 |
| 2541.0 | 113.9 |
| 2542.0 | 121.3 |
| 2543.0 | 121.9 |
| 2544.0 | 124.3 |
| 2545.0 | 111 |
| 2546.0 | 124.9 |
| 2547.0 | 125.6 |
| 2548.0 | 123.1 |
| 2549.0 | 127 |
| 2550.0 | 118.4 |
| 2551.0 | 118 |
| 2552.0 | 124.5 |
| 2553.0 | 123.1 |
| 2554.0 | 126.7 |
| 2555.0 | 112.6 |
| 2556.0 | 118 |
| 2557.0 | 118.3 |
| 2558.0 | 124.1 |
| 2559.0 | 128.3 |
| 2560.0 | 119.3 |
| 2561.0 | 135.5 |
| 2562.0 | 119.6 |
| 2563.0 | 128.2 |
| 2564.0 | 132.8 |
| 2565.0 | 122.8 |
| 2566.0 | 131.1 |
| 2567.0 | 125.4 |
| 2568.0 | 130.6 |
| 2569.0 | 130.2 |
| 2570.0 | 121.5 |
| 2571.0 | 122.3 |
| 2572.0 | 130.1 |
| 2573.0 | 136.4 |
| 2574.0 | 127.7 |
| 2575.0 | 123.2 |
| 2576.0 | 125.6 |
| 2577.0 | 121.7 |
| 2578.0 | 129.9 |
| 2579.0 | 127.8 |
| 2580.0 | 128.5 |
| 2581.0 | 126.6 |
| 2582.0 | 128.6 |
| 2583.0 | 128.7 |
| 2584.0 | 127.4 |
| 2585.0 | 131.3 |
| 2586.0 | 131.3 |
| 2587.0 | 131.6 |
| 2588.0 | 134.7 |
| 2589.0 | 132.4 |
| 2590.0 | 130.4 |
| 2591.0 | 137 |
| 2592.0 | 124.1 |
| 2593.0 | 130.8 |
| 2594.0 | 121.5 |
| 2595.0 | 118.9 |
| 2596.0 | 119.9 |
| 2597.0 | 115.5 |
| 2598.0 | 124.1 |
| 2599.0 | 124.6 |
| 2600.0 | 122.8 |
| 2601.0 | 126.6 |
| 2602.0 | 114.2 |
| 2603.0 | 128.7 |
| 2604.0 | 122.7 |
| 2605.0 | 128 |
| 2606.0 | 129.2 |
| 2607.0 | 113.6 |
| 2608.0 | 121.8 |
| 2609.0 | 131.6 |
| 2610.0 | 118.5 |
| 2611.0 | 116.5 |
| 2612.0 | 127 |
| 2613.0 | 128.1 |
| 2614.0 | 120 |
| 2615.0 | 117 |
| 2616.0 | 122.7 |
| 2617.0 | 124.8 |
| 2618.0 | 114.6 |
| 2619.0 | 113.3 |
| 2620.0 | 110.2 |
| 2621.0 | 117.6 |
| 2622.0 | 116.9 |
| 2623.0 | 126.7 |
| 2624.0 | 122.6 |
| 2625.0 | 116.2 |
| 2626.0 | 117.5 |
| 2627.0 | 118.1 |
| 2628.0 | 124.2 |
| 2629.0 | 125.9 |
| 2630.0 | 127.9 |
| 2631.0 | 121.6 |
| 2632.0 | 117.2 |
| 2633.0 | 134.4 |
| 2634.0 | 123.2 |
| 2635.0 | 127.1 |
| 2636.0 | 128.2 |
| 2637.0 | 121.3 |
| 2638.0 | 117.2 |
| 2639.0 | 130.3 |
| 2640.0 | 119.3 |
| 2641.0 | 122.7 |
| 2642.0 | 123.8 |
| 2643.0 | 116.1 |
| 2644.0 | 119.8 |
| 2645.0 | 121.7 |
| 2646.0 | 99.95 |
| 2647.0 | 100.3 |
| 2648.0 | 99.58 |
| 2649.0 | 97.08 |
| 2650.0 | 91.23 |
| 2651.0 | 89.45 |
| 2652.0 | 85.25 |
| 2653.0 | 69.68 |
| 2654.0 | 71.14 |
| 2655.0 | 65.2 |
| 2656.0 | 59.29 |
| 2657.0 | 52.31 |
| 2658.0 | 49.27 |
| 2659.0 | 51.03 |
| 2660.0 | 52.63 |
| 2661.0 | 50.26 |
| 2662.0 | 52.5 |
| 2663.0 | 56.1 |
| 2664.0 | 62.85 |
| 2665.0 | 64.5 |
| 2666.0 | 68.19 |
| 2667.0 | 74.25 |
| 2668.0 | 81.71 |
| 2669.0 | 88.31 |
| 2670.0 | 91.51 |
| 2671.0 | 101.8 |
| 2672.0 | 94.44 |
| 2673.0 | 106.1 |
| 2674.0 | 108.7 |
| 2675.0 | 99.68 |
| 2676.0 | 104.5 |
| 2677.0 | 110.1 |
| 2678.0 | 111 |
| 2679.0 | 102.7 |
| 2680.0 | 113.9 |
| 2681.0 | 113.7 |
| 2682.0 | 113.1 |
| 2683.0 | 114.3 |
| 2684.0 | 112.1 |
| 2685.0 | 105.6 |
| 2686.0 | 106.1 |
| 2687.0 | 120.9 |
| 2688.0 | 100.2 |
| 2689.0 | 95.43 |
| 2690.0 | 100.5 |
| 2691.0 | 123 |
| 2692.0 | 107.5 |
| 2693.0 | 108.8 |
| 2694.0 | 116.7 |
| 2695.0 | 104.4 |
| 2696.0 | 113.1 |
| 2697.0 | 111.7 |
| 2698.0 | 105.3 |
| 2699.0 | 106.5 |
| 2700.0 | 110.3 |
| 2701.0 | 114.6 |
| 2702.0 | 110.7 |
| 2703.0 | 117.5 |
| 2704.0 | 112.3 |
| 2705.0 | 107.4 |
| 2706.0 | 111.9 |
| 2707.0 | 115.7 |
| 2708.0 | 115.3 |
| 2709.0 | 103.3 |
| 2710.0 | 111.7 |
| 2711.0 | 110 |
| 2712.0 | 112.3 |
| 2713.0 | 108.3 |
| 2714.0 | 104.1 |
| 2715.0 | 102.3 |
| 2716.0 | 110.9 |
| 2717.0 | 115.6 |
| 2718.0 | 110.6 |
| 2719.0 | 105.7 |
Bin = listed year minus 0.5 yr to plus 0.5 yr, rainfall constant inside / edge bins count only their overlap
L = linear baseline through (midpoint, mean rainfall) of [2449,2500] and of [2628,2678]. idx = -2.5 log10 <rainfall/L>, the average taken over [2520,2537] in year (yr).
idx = 0.29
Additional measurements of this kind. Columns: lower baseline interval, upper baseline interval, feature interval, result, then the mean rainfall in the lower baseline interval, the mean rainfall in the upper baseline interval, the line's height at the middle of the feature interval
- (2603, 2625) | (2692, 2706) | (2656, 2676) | 0.47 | 121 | 111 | 115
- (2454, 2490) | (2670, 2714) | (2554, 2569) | -0.11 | 115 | 109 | 113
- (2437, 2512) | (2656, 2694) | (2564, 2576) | -0.23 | 115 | 91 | 103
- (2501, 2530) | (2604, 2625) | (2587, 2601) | -0.07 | 109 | 121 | 118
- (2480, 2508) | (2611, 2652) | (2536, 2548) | 0.03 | 118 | 117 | 118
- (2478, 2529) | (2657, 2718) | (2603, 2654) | -0.12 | 114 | 99.2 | 104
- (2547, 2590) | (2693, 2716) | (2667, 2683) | 0.12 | 126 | 110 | 114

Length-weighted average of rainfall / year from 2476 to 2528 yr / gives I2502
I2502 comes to 115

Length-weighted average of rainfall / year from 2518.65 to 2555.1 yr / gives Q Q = 103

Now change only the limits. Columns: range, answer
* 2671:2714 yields 109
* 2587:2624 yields 123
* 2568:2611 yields 126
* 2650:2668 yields 64.5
